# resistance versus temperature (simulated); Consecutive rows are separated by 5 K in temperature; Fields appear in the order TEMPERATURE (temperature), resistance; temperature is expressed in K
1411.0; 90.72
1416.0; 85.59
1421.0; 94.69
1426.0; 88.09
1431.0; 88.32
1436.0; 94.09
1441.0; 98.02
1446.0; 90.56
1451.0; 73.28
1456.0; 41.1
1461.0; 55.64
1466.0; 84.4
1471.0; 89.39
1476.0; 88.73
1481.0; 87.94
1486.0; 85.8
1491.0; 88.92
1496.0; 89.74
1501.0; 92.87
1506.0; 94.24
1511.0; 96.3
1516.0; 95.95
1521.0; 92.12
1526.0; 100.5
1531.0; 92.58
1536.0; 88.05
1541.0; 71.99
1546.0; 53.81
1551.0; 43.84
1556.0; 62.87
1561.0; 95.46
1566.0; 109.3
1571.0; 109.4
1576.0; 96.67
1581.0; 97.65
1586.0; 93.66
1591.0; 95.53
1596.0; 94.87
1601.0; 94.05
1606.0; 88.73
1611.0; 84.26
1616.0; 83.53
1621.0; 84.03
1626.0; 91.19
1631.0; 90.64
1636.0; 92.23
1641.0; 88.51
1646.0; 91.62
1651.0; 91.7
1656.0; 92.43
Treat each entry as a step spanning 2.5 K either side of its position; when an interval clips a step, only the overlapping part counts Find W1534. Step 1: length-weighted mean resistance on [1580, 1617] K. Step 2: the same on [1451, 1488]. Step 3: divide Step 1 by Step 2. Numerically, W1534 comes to 1.2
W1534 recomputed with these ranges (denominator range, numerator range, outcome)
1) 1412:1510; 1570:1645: 1.08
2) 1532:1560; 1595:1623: 1.31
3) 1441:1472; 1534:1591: 1.15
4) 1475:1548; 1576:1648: 1.03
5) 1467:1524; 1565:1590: 1.10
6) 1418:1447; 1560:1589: 1.09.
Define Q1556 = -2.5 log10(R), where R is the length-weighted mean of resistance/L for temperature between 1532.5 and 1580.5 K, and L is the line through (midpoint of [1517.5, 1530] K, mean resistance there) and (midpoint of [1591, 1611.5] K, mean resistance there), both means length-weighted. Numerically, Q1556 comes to 0.15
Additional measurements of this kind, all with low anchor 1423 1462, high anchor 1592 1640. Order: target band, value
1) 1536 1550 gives 0.29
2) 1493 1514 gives -0.12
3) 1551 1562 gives 0.24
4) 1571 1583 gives -0.14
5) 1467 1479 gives -0.09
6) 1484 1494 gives -0.07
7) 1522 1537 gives -0.12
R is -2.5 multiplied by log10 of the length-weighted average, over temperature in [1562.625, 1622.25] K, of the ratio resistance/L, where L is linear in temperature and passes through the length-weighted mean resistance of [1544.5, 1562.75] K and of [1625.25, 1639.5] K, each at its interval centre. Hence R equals -0.24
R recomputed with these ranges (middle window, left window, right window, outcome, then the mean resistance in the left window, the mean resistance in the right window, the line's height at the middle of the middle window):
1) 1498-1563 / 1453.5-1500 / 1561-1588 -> 0.094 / 79.5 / 101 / 91.3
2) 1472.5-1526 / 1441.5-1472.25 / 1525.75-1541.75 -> -0.126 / 73.4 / 88.3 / 81.6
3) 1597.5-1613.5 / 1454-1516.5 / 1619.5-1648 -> -0.008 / 83.9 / 89.9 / 88.7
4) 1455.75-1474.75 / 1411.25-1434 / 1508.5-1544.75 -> 0.235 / 89.4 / 89.8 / 89.6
